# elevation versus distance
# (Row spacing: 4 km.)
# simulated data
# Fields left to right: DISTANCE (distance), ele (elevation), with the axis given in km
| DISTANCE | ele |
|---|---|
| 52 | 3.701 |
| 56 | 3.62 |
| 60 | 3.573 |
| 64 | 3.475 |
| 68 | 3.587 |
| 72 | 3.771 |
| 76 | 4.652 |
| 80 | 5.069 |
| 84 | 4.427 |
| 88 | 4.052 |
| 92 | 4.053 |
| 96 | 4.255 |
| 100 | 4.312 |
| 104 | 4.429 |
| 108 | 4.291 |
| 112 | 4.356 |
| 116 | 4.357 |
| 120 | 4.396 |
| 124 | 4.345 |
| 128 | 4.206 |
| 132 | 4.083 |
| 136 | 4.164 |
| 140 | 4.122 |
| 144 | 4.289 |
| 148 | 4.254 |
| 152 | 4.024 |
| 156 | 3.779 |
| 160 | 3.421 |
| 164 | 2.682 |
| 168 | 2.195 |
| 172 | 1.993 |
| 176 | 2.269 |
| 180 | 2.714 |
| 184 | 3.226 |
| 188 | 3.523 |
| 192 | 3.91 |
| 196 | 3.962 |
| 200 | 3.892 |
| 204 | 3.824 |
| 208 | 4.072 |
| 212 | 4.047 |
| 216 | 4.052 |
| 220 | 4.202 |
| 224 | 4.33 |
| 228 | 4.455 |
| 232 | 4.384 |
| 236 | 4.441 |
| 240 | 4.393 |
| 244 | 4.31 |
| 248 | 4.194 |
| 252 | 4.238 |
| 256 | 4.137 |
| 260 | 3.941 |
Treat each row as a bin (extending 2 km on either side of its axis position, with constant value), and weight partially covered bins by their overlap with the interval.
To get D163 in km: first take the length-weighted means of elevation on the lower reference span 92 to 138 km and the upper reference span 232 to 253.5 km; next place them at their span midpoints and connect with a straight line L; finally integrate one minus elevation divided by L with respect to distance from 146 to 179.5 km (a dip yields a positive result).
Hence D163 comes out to 9.63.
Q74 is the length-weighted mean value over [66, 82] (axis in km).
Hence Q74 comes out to 4.27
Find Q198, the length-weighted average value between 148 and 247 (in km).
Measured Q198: 3.69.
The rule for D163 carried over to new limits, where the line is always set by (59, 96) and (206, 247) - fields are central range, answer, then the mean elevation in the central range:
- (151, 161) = 1.1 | 3.75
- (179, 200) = 3.4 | 3.54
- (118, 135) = -0.4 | 4.25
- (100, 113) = -0.7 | 4.35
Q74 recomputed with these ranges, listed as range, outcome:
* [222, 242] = 4.4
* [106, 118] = 4.33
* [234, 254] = 4.32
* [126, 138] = 4.15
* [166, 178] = 2.15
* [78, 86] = 4.75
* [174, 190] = 2.93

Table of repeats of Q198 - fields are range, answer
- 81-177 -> 3.89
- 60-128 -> 4.22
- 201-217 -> 3.99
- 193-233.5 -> 4.11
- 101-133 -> 4.32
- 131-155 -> 4.14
